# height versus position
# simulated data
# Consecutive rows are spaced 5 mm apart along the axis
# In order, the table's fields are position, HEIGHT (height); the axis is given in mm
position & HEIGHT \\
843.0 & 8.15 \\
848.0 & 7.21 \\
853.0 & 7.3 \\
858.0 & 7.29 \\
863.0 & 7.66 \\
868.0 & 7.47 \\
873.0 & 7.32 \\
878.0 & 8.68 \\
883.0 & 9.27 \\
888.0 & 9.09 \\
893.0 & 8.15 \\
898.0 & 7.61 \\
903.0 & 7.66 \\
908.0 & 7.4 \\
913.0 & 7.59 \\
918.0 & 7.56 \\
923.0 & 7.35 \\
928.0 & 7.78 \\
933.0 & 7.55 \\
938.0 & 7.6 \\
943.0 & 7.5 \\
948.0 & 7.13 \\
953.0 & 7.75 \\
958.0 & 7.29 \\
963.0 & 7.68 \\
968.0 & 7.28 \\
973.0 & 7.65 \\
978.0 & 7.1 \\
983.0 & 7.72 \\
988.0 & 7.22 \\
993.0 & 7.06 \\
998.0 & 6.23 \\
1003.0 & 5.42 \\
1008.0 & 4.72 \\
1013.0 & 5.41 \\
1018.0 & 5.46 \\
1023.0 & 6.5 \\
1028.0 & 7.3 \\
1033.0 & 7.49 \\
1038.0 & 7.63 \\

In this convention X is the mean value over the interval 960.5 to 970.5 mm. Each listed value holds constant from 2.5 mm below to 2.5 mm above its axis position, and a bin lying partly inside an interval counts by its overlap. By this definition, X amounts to 7.48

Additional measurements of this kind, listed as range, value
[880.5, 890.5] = 9.18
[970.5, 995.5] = 7.35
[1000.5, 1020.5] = 5.25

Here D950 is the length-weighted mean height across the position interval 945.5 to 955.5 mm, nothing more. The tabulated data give 7.44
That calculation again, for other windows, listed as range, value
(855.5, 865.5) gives 7.47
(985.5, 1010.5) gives 6.13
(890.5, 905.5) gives 7.81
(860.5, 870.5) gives 7.57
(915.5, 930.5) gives 7.56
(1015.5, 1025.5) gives 5.98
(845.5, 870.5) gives 7.39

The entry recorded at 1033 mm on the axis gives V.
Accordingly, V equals 7.49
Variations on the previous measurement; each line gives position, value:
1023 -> 6.5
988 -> 7.22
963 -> 7.68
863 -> 7.66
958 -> 7.29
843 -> 8.15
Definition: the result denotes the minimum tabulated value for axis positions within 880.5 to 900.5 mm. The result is 7.61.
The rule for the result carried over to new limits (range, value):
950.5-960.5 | 7.29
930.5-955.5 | 7.13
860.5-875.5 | 7.32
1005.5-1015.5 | 4.72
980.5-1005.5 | 5.42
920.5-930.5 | 7.35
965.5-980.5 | 7.1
